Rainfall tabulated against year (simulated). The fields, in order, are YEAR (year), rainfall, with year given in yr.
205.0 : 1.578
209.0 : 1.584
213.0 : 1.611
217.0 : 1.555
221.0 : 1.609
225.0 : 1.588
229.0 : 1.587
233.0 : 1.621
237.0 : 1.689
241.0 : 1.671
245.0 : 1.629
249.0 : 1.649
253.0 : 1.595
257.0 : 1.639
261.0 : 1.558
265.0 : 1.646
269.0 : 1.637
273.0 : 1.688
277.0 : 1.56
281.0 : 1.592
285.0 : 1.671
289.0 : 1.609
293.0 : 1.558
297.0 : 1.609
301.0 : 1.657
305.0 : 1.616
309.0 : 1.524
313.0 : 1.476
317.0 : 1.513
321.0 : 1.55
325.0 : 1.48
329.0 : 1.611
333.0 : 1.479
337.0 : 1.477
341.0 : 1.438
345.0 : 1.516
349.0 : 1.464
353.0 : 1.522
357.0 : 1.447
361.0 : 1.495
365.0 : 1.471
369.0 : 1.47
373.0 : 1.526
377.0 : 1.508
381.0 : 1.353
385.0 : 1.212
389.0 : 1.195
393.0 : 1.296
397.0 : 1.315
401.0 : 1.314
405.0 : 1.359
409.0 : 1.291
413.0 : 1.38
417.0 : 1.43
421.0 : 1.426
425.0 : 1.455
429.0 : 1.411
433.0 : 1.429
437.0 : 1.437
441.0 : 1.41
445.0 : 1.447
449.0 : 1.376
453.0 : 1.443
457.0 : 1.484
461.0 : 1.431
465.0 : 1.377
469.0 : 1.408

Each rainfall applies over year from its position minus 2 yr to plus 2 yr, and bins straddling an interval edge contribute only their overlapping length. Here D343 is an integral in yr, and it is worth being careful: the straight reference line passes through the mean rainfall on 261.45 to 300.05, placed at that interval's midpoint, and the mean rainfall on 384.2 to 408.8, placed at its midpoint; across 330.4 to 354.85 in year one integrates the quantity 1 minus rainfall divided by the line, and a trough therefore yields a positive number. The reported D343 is -0.8 yr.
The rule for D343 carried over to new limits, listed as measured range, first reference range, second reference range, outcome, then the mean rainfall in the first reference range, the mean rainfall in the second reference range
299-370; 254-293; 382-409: -3.0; 1.62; 1.29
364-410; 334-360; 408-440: 2.7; 1.48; 1.41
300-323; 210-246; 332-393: -0.7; 1.62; 1.43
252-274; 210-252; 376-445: -0.7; 1.62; 1.37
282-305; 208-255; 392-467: -1.1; 1.62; 1.4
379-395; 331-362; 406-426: 1.8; 1.48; 1.39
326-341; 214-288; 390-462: 0.1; 1.62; 1.39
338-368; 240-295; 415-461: 0.9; 1.62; 1.43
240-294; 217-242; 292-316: -0.9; 1.62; 1.57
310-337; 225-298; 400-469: 0.5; 1.62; 1.41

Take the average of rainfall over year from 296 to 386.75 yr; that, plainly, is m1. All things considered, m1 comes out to 1.5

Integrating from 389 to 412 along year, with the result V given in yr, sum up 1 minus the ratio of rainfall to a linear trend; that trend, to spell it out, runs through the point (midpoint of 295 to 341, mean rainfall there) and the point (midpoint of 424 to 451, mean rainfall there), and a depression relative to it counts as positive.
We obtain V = 2.4 yr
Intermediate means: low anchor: 1.54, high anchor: 1.42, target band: 1.31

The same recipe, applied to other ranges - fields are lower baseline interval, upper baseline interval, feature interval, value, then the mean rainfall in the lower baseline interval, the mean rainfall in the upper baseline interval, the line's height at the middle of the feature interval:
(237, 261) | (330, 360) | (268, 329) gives -1.03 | 1.63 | 1.48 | 1.56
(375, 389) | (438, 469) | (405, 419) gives 0.06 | 1.33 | 1.42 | 1.37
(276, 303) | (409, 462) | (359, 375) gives 0.21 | 1.61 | 1.42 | 1.51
